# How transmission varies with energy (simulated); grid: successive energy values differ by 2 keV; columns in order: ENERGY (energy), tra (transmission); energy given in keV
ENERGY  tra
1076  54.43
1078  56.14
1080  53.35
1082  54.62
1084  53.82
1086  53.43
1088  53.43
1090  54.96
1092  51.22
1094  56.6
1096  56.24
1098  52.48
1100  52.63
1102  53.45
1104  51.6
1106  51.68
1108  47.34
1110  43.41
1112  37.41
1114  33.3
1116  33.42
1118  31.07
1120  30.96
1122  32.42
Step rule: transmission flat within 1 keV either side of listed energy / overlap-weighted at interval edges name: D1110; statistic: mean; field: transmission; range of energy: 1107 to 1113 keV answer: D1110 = 42.7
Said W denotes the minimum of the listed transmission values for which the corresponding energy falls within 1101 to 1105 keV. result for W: 51.6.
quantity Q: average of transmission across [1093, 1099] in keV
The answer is 55.1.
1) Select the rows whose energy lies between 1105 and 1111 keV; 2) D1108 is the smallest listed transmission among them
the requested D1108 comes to 43.41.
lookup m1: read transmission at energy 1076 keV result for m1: 54.43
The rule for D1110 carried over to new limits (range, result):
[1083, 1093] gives 53.4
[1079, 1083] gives 54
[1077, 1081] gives 54.7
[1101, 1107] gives 52.2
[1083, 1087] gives 53.6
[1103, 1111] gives 48.5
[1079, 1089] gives 53.7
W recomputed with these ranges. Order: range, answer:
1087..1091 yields 53.43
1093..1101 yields 52.48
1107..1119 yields 31.07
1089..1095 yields 51.22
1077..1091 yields 53.35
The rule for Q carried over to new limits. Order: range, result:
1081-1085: 54.2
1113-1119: 32.6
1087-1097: 54.5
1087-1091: 54.2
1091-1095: 53.9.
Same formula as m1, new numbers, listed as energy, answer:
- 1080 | 53.35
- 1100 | 52.63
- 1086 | 53.43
